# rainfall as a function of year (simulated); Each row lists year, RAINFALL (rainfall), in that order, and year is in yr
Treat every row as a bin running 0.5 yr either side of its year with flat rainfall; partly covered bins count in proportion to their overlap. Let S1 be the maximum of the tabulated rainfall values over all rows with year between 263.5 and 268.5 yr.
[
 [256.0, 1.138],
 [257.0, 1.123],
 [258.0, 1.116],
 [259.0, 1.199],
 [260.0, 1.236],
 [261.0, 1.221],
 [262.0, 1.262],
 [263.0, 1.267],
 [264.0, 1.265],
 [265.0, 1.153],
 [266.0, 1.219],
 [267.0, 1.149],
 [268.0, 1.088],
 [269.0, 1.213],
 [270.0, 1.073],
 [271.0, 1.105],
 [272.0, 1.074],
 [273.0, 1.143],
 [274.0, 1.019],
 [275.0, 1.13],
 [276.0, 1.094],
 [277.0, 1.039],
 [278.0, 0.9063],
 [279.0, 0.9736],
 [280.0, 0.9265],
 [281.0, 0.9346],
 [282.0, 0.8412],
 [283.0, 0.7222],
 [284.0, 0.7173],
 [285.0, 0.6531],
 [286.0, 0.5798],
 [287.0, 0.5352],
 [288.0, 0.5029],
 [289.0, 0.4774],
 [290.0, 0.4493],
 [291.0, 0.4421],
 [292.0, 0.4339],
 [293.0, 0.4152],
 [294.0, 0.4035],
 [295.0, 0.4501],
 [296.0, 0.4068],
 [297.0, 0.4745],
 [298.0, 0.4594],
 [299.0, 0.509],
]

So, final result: 1.265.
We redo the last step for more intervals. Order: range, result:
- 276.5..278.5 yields 1.039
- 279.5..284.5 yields 0.9346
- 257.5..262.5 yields 1.262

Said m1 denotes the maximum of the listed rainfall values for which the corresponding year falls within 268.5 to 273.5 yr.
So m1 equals 1.213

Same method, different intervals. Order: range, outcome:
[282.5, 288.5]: 0.7222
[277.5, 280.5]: 0.9736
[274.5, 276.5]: 1.13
